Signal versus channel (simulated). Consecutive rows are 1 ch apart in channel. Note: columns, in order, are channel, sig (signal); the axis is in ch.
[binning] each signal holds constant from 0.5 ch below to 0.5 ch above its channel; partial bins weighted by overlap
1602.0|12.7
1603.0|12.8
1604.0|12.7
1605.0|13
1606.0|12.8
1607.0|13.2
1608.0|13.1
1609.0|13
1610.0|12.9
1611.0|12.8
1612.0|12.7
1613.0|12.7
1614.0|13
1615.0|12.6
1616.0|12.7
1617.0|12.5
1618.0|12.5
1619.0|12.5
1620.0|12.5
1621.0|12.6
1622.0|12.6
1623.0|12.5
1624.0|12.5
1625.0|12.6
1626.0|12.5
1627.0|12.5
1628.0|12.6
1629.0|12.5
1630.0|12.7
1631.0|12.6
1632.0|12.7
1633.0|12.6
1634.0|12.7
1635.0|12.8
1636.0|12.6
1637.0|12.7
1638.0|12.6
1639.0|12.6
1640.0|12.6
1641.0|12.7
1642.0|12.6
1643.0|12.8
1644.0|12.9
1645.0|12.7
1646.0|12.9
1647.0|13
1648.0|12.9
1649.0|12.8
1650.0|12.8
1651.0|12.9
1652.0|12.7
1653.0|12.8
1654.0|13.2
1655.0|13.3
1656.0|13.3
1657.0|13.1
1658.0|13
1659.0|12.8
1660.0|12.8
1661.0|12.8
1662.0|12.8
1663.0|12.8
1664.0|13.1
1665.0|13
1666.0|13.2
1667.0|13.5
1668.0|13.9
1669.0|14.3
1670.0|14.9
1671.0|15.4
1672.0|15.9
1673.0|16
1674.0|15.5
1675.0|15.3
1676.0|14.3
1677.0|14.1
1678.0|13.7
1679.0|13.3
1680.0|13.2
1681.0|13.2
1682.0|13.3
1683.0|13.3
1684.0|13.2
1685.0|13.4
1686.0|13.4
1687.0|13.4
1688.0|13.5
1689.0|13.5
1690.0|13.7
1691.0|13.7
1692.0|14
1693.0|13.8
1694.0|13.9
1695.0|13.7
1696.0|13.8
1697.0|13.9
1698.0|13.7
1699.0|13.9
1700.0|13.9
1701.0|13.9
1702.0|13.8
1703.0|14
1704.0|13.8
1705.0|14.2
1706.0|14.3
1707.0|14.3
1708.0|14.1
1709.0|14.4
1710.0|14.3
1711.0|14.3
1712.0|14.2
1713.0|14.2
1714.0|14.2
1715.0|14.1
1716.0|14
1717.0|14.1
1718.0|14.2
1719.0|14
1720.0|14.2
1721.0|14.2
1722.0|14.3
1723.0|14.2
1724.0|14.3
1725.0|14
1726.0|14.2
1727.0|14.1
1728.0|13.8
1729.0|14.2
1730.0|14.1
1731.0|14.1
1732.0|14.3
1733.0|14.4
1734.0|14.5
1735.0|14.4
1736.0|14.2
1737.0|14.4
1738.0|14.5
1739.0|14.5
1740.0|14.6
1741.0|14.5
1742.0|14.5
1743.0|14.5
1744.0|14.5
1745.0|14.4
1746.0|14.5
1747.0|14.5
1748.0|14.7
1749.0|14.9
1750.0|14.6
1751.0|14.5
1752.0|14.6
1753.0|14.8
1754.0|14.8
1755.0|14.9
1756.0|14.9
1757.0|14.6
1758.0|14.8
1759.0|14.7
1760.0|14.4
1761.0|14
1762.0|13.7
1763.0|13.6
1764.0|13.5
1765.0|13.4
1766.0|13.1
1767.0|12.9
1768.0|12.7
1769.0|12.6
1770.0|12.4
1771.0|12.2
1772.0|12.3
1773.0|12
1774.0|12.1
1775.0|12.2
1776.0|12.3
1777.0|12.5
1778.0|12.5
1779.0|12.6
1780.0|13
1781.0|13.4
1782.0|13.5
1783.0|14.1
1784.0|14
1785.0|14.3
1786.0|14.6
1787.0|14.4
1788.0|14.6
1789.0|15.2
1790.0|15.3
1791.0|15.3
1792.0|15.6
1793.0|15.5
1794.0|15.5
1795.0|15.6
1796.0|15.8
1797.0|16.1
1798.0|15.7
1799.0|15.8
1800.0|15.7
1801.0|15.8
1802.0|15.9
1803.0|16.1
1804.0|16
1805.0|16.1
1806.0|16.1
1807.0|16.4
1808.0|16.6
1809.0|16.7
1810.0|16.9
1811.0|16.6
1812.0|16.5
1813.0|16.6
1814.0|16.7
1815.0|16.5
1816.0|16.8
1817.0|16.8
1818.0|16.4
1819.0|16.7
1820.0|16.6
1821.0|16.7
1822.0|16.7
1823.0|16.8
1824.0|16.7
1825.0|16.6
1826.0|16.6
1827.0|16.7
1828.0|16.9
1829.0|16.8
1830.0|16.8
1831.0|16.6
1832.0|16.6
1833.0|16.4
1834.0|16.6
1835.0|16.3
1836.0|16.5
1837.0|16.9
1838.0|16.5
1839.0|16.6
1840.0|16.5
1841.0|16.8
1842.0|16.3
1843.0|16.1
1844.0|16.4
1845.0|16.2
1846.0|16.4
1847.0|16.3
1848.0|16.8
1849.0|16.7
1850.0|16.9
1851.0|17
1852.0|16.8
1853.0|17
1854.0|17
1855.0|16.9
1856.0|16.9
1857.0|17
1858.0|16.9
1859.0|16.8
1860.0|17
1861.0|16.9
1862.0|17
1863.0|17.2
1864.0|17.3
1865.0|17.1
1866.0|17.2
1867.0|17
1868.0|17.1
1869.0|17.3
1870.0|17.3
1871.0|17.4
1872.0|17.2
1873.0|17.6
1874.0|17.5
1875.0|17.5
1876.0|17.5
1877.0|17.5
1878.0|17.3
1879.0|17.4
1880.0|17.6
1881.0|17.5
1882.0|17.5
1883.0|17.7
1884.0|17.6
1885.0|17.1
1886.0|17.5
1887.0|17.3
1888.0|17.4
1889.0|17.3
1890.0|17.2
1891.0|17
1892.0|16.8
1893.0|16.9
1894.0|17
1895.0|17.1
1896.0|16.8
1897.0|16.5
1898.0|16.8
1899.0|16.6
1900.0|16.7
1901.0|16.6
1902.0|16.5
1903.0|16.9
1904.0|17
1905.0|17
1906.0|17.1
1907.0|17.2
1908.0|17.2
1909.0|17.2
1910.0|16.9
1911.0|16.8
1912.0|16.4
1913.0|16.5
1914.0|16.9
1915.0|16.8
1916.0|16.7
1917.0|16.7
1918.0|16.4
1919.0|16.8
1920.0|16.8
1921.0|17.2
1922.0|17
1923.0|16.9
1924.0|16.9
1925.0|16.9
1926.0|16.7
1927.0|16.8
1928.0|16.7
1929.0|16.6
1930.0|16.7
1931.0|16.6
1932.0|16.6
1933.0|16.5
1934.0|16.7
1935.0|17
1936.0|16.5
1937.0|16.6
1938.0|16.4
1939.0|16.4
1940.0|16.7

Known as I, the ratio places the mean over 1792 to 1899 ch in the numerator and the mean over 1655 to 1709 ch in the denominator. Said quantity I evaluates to 1.2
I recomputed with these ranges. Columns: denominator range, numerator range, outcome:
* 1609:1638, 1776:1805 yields 1.17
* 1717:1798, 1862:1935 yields 1.21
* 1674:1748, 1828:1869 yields 1.19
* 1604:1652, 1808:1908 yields 1.33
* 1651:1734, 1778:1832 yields 1.14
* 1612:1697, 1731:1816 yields 1.10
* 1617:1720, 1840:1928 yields 1.26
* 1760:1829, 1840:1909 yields 1.14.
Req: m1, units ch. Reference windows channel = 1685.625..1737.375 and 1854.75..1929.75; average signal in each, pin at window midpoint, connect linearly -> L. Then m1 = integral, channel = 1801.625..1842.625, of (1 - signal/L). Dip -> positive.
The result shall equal -1.8 ch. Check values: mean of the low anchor 14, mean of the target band 16.6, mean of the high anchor 17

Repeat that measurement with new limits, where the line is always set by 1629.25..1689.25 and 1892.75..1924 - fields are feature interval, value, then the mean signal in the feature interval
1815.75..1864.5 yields -2.6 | 16.7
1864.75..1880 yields -0.9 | 17.3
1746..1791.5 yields 3.3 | 13.8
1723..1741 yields 0.1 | 14.3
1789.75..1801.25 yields -0.3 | 15.6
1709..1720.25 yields -0.1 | 14.2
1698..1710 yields -0.1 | 14.1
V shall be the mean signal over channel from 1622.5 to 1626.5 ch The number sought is 12.5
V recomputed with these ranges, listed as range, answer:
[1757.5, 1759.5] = 14.8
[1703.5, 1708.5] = 14.1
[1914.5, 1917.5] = 16.7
